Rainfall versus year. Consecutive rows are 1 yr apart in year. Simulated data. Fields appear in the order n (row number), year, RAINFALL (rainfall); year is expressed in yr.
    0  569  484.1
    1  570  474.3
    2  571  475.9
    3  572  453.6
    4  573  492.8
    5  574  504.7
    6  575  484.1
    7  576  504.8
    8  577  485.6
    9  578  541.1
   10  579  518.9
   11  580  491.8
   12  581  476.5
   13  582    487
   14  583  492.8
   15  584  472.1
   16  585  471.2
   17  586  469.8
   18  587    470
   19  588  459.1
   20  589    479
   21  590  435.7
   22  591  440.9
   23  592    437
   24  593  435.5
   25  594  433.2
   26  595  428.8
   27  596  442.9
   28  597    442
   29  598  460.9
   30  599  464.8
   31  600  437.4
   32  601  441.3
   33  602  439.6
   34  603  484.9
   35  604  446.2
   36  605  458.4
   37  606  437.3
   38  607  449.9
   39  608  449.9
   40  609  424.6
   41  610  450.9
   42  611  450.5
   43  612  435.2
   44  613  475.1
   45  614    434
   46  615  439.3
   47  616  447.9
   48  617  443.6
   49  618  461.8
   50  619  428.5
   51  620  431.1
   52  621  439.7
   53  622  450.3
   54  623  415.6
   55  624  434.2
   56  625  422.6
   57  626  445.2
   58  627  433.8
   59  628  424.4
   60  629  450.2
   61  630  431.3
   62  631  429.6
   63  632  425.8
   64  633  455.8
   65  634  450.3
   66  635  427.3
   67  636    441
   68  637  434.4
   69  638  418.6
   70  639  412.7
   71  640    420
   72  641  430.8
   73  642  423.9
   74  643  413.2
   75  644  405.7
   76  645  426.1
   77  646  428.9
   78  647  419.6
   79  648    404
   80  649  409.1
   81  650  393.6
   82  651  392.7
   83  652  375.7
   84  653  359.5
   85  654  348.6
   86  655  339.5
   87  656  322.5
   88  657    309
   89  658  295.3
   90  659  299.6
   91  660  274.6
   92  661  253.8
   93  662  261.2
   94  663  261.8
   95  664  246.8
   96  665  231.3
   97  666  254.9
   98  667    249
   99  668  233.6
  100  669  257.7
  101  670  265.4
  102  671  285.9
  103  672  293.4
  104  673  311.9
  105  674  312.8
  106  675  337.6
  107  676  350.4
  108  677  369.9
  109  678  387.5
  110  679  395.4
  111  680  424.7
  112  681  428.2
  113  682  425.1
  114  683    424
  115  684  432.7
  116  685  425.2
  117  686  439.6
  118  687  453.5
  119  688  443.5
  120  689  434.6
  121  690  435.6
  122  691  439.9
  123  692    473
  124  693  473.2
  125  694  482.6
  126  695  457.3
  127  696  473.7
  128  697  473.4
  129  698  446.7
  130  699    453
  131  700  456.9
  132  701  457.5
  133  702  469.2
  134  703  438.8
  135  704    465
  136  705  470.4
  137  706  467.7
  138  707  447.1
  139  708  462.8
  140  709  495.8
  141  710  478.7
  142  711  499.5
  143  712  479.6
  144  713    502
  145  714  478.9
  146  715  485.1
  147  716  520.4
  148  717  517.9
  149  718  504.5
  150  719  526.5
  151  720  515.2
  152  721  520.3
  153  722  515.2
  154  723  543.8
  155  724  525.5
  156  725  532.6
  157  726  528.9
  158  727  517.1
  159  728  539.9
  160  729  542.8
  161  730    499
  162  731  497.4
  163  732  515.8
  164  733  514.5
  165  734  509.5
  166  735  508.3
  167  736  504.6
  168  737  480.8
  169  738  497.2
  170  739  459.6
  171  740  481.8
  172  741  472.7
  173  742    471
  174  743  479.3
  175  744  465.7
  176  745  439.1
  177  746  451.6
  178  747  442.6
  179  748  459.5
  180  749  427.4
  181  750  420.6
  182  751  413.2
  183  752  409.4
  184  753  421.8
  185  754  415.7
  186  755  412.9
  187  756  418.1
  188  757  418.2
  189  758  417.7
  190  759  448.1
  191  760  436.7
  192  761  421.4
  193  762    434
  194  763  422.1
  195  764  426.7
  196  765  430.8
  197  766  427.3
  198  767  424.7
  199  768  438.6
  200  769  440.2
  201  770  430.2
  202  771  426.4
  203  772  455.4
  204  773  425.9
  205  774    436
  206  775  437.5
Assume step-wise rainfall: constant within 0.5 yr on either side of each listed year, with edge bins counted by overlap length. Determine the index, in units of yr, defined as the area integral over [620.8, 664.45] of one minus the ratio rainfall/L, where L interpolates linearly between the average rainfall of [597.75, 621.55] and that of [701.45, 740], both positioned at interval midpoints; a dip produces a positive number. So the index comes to 6.8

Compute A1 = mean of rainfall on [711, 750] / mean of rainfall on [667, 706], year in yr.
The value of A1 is 1.2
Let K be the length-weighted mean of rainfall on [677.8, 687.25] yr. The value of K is 424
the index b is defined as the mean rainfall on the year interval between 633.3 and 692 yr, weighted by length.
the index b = 367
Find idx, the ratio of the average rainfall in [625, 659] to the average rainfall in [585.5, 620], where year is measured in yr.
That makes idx 0.90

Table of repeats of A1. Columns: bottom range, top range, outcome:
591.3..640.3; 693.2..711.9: 1.06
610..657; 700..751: 1.16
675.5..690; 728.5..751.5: 1.14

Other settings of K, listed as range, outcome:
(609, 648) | 434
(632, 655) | 412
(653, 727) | 411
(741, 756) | 438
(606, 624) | 442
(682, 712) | 457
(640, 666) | 349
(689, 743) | 489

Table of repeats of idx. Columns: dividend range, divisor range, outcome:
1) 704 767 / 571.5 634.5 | 1.04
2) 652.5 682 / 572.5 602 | 0.66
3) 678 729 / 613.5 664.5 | 1.19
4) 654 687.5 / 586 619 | 0.73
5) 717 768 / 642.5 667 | 1.40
